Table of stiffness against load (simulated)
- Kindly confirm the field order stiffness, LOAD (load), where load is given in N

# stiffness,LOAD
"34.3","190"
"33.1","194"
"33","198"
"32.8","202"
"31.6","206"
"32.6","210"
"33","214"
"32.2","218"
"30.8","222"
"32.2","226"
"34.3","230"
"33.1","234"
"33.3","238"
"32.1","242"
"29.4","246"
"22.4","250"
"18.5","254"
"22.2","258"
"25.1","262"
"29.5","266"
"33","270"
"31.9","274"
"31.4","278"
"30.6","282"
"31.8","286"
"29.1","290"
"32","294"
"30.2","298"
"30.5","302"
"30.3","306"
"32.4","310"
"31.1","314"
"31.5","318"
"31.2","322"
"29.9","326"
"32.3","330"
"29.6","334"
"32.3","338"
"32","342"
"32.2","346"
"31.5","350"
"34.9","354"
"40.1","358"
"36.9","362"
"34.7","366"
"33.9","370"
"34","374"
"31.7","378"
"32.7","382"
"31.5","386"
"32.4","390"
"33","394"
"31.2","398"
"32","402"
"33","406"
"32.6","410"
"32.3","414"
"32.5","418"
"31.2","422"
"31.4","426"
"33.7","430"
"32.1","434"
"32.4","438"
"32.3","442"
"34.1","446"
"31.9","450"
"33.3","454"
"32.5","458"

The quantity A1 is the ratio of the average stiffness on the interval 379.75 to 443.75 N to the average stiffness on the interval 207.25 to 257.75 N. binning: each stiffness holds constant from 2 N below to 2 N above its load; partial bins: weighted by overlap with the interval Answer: 1.07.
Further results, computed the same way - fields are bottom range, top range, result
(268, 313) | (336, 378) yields 1.09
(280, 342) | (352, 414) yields 1.08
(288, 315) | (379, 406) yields 1.05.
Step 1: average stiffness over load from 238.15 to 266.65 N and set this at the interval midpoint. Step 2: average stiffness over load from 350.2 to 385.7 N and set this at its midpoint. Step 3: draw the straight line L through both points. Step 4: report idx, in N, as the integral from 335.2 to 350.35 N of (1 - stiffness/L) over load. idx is 0.34 N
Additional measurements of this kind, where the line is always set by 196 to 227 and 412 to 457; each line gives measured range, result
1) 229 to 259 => 3.9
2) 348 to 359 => -0.9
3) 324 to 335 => 0.6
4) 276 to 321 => 1.9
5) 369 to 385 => -0.2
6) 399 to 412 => 0.0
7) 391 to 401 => 0.1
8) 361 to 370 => -0.8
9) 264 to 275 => 0.3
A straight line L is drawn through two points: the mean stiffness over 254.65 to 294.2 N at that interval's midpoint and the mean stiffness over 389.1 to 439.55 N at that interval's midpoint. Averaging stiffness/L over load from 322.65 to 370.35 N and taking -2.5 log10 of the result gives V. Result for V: -0.08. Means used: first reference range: 29.2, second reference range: 32.3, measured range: 33.3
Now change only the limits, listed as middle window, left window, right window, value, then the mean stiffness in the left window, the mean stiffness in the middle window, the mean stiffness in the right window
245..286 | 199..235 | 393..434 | 0.177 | 32.5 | 27.6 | 32.3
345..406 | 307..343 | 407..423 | -0.056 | 31.3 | 33.5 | 32.3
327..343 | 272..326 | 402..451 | 0.001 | 31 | 31.4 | 32.5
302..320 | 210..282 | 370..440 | -0.014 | 29.8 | 31.2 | 32.4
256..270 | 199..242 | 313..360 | 0.216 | 32.6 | 26.7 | 32.4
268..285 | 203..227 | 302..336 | -0.010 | 32.1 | 31.7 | 31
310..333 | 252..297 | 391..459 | -0.049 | 28.7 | 31.2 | 32.4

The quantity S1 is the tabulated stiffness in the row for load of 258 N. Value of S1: 22.2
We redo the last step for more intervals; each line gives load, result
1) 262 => 25.1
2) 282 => 30.6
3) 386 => 31.5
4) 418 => 32.5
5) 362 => 36.9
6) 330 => 32.3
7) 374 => 34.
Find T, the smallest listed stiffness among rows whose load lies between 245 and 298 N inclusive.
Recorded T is 18.5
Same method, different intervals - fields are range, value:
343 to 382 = 31.5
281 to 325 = 29.1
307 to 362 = 29.6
